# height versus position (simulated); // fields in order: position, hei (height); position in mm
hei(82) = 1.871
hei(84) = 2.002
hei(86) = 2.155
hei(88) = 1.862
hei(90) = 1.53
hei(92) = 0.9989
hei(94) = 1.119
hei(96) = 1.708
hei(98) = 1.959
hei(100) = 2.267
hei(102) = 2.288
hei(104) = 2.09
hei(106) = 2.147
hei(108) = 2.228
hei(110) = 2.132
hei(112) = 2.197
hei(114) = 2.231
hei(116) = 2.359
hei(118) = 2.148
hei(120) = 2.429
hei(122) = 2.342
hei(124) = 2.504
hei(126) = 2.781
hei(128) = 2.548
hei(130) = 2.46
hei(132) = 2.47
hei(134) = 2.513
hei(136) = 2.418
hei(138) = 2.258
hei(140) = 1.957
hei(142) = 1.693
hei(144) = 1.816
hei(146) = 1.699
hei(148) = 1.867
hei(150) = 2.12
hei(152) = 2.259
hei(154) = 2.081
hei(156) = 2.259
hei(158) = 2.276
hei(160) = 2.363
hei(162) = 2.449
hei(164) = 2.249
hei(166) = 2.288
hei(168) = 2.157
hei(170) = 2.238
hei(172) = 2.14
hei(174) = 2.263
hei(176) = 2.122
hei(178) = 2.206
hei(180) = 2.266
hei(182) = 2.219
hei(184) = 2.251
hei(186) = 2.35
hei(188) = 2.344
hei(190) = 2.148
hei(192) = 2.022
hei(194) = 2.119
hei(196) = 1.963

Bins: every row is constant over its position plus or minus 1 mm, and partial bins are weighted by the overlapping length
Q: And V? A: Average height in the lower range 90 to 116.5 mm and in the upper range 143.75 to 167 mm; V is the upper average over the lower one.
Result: 1.10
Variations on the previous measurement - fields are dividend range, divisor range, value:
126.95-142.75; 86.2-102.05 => 1.35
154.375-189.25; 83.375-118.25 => 1.15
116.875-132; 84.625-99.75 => 1.48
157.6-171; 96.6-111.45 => 1.07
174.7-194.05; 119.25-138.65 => 0.89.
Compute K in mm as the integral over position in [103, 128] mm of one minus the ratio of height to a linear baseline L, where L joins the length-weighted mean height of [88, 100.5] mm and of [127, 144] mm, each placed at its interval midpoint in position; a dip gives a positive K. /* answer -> -4.78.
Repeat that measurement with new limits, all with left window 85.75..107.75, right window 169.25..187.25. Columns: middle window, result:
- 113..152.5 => -4.8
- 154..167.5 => -0.9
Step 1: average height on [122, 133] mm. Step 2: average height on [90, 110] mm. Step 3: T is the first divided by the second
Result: 1.36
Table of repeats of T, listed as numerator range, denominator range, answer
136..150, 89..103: 1.14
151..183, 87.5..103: 1.31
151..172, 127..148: 1.04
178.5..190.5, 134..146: 1.11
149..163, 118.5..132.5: 0.91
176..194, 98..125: 0.99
